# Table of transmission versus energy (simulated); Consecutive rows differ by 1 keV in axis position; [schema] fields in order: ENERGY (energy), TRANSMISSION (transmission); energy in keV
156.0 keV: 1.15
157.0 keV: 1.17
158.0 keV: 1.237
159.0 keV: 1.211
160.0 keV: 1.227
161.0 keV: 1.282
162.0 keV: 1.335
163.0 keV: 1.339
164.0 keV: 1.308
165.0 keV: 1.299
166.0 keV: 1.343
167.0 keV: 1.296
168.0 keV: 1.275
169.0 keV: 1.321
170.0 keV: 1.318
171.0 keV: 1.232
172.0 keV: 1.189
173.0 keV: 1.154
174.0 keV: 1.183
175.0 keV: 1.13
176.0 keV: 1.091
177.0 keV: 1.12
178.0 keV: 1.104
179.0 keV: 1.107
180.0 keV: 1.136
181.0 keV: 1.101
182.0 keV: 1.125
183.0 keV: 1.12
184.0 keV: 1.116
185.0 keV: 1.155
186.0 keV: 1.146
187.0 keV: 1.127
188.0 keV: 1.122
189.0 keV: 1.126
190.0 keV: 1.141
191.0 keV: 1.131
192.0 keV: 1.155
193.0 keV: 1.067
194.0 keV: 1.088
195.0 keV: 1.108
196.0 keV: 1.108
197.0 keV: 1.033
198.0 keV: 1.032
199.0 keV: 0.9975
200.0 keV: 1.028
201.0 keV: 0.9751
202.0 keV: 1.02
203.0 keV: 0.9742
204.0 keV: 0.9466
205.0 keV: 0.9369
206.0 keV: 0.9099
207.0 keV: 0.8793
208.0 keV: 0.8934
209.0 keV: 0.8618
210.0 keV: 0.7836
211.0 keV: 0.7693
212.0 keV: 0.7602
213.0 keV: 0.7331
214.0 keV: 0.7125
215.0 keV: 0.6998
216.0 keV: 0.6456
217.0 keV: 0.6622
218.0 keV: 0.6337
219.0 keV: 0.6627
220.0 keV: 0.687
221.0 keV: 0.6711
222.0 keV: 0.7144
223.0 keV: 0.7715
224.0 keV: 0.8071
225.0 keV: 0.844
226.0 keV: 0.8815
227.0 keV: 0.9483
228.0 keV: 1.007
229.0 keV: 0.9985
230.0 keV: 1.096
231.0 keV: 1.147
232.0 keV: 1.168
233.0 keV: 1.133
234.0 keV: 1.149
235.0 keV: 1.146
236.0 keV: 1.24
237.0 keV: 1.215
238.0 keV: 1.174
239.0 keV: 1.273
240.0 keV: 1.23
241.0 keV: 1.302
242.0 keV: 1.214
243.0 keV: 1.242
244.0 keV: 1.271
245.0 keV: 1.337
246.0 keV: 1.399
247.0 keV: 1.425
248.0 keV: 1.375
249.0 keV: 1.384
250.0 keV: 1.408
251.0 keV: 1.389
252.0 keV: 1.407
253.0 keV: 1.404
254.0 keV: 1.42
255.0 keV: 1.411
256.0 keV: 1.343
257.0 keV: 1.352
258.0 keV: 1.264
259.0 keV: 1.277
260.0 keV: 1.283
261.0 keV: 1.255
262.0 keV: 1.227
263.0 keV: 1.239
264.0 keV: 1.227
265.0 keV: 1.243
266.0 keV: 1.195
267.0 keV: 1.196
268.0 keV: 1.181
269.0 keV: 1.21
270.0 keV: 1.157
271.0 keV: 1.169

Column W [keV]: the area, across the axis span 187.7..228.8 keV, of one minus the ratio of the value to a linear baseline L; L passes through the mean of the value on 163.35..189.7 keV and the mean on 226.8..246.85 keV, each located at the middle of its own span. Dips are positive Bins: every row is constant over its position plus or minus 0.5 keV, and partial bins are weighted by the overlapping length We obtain 9.9 keV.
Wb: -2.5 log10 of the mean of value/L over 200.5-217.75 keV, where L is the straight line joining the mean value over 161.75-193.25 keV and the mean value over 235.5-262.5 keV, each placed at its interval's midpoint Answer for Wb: 0.44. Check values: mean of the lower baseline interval 1.18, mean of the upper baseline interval 1.32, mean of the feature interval 0.83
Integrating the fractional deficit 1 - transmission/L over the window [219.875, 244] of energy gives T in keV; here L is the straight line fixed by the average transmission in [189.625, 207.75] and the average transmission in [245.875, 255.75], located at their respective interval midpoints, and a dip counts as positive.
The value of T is 4.1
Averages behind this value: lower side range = 1.03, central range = 1.05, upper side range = 1.4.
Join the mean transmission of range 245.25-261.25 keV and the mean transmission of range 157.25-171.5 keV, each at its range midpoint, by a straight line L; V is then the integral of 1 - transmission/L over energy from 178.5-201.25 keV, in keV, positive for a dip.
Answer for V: 3.6 keV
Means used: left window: 1.29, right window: 1.36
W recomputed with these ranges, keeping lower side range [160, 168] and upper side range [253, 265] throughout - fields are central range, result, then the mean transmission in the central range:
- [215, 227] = 5.2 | 0.734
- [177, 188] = 1.5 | 1.12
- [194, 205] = 2.4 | 1.02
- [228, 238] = 1.3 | 1.14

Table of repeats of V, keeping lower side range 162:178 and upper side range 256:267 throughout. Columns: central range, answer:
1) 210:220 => 4.4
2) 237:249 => -0.4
